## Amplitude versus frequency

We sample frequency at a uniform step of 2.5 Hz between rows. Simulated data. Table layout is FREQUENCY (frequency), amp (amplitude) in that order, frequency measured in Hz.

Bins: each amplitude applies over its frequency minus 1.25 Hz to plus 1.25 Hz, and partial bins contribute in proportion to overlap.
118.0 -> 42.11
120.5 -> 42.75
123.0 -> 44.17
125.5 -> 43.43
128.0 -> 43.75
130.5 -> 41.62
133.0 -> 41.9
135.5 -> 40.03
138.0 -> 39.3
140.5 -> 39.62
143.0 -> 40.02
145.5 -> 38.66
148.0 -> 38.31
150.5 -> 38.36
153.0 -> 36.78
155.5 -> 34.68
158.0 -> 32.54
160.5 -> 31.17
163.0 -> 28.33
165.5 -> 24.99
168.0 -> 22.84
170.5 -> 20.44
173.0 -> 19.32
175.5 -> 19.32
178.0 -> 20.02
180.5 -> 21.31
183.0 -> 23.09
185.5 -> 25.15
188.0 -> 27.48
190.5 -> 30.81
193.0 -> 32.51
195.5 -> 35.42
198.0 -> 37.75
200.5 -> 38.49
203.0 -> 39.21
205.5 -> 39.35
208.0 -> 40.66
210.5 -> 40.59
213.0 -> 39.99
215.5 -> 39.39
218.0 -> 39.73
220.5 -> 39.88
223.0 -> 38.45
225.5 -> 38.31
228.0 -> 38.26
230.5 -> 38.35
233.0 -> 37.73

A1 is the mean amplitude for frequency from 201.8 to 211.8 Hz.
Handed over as 40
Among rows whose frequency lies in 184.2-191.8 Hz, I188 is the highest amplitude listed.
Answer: 30.81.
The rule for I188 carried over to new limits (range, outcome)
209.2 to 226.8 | 40.59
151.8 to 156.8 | 36.78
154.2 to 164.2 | 34.68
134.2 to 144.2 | 40.03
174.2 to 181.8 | 21.31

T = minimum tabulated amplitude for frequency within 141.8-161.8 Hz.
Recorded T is 31.17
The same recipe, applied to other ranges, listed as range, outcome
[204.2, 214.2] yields 39.35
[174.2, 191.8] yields 19.32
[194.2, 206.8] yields 35.42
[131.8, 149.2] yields 38.31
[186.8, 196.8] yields 27.48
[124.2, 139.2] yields 39.3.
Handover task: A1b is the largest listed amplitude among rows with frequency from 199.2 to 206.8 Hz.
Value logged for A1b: 39.35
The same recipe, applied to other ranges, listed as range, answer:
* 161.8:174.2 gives 28.33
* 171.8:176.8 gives 19.32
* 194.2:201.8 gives 38.49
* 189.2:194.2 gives 32.51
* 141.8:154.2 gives 40.02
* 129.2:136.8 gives 41.9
